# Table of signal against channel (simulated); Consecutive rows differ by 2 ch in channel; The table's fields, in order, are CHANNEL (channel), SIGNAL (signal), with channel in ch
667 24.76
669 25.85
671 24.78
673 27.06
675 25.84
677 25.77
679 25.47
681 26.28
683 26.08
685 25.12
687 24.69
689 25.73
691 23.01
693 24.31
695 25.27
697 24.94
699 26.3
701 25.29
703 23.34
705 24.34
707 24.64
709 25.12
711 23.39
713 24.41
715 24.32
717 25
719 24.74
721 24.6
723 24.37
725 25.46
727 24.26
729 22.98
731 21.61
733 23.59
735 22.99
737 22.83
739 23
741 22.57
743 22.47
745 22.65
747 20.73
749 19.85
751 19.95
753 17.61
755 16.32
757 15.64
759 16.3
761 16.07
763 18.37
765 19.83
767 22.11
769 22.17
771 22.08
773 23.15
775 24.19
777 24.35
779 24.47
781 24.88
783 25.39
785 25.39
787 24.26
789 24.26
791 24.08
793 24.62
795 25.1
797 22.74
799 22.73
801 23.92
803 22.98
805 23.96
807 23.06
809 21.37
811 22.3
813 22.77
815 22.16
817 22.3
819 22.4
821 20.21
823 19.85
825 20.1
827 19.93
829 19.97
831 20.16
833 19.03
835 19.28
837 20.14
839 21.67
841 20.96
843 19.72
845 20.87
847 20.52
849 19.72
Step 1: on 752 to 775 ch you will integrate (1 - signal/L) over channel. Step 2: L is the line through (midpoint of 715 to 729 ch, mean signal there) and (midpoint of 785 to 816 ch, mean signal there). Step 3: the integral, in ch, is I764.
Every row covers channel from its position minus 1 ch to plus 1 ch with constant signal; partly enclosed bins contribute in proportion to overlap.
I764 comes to 4.49 ch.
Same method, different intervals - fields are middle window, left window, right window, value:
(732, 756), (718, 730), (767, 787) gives 2.99 ch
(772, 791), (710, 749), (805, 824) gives -1.66 ch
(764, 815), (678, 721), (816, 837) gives -4.25 ch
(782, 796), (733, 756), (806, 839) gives -2.47 ch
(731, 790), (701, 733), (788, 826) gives 4.55 ch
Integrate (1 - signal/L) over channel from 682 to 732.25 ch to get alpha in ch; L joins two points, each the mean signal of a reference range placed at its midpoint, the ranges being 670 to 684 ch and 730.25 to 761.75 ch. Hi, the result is -2.4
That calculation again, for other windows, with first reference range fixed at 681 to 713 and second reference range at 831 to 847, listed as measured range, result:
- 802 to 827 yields -1.0 ch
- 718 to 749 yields 0.7 ch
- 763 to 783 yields -0.5 ch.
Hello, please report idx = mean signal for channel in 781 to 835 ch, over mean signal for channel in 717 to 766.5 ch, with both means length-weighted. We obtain 1.06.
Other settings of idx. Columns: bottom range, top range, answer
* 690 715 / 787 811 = 0.96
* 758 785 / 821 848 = 0.92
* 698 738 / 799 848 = 0.88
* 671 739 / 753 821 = 0.90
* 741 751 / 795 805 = 1.09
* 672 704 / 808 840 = 0.82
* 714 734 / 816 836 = 0.84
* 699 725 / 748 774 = 0.78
